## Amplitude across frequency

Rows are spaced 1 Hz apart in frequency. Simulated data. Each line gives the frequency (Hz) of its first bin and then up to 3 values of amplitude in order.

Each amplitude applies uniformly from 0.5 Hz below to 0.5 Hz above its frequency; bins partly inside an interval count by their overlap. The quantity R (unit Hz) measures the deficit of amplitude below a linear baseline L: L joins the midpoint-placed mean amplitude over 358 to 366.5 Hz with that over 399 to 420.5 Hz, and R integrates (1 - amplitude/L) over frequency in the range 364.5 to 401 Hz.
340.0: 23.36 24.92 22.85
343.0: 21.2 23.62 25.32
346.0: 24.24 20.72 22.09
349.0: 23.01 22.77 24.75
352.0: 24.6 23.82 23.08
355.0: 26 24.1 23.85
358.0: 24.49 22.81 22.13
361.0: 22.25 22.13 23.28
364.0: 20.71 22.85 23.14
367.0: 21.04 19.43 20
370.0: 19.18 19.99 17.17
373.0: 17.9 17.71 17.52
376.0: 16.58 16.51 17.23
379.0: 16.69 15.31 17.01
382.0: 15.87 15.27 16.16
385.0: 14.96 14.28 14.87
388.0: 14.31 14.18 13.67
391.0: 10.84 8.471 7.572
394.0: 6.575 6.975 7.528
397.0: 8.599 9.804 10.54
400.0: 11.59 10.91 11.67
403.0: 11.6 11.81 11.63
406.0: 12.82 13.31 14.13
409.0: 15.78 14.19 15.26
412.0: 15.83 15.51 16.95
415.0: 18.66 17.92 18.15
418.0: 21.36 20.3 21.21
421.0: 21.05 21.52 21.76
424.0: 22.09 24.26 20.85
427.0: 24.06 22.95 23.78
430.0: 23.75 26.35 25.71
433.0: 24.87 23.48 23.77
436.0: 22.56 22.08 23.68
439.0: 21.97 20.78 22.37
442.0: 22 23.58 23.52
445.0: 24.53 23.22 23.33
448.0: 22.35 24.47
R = 8.9 Hz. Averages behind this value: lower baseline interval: 22.5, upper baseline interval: 15.2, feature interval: 14.9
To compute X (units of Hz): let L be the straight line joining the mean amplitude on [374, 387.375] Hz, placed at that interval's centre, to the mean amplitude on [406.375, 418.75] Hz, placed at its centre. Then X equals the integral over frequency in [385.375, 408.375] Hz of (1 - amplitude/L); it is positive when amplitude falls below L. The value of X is 7.2 Hz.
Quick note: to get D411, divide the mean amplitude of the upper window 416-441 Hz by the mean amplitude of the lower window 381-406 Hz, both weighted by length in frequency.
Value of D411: 1.91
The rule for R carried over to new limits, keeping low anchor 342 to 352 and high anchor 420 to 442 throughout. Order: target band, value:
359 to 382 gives 3.7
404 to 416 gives 4.2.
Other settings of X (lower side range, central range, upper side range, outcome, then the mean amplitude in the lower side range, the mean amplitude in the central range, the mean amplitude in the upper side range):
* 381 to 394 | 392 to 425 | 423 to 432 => 7.90 Hz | 13.2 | 14.6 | 23.5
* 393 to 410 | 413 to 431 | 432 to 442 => -3.33 Hz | 11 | 21.2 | 22.9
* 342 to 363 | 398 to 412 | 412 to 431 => 5.71 Hz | 23.3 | 12.7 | 20.9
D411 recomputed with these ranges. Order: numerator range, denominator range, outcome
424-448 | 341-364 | 1.00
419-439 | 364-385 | 1.27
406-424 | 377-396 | 1.34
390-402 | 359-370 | 0.43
